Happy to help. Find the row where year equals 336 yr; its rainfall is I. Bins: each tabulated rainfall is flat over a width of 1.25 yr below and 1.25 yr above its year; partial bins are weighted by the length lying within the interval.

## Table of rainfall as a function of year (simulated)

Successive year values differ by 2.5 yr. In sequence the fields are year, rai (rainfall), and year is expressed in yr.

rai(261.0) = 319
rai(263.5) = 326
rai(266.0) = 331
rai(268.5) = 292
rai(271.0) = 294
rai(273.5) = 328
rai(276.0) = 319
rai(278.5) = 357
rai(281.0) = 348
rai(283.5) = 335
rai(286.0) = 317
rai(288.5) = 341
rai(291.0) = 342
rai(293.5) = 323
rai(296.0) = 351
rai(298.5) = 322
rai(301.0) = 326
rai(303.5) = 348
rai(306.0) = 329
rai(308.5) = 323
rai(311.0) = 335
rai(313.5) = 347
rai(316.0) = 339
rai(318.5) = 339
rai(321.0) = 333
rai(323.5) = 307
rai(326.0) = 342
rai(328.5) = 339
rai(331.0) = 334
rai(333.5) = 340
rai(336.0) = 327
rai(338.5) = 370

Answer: 327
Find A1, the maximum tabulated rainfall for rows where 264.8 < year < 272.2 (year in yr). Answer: 331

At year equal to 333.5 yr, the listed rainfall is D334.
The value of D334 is 340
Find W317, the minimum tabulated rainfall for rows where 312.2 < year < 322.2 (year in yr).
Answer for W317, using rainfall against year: 333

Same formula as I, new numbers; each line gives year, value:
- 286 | 317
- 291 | 342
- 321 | 333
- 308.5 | 323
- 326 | 342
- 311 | 335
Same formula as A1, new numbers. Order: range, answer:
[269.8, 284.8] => 357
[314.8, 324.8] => 339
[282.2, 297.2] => 351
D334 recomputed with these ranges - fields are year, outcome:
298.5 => 322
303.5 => 348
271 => 294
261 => 319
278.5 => 357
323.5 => 307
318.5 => 339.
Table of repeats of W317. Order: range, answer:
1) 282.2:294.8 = 317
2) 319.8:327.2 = 307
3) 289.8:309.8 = 322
